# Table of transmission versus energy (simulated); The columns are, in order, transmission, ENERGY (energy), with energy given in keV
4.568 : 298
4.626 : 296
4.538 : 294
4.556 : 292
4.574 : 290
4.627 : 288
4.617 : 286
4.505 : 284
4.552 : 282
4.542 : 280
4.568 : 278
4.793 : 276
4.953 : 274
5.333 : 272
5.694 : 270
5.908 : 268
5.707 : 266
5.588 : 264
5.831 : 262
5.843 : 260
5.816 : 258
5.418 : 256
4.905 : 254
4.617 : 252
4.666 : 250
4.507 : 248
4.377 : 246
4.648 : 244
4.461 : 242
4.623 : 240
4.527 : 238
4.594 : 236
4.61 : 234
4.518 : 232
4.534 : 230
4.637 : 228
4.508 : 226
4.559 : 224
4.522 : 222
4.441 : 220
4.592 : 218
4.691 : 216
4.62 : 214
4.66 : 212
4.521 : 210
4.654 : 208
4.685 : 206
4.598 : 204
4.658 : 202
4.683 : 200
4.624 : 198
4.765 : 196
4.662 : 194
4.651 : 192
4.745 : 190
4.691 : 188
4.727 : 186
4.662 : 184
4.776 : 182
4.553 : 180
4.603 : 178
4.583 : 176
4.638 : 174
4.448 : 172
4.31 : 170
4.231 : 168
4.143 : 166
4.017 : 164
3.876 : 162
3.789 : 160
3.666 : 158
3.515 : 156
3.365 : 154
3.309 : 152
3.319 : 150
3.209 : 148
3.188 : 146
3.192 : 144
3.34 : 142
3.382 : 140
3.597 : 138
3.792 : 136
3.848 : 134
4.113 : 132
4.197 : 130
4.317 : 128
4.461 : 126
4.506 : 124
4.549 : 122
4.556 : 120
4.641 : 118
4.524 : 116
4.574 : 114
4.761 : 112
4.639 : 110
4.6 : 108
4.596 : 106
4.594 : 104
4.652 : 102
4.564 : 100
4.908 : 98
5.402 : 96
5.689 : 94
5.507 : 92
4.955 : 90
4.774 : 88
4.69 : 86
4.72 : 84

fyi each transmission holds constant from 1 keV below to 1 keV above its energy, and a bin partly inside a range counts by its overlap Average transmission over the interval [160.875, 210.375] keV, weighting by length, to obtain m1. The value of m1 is 4.54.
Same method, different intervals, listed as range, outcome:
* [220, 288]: 4.88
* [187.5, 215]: 4.66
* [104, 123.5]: 4.6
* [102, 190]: 4.16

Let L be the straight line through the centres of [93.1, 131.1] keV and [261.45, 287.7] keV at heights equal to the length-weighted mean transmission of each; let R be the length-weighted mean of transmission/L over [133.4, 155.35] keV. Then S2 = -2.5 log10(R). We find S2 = 0.361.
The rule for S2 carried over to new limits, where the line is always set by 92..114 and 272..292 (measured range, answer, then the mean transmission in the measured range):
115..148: 0.21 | 3.99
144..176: 0.25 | 3.81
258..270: -0.23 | 5.77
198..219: 0.03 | 4.64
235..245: 0.03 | 4.57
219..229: 0.05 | 4.53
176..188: 0.03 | 4.66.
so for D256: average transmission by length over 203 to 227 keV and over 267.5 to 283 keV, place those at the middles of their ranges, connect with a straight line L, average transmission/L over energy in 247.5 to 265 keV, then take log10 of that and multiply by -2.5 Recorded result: -0.08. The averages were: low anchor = 4.59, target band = 5.26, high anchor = 5.01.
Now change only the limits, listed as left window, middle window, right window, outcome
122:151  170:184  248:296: -0.108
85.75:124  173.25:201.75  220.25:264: 0.031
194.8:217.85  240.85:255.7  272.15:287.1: 0.008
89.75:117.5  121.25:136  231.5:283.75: 0.149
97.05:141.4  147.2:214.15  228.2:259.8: 0.059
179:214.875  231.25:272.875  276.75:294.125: -0.103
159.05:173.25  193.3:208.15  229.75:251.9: -0.083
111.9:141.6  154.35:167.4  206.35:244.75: 0.139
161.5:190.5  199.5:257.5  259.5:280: 0.077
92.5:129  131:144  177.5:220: 0.275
